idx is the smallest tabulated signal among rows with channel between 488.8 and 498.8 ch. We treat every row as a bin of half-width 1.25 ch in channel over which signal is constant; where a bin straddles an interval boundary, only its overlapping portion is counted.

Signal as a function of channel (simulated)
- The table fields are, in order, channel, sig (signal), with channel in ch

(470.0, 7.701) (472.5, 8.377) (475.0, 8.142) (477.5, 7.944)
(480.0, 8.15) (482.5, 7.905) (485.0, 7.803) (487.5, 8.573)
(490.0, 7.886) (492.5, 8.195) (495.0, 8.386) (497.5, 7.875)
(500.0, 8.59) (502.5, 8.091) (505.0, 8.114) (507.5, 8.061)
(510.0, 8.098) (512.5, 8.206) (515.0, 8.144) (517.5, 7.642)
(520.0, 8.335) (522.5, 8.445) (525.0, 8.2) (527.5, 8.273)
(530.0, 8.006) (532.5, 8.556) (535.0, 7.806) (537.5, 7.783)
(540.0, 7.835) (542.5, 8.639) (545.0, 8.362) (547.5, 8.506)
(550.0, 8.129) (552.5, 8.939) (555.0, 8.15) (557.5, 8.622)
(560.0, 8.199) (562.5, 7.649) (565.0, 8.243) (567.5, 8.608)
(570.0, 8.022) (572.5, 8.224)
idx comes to 7.875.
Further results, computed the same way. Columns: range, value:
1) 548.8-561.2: 8.129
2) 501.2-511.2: 8.061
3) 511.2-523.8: 7.642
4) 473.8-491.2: 7.803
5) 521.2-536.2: 7.806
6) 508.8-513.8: 8.098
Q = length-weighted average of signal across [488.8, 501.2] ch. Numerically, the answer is 8.19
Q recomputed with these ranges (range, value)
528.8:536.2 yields 8.13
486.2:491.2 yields 8.23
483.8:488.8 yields 8.19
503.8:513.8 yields 8.12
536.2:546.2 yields 8.15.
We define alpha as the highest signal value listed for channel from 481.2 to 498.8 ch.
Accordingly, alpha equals 8.573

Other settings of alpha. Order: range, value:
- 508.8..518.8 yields 8.206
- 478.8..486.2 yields 8.15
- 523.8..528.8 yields 8.273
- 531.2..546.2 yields 8.639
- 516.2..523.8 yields 8.445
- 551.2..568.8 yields 8.939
